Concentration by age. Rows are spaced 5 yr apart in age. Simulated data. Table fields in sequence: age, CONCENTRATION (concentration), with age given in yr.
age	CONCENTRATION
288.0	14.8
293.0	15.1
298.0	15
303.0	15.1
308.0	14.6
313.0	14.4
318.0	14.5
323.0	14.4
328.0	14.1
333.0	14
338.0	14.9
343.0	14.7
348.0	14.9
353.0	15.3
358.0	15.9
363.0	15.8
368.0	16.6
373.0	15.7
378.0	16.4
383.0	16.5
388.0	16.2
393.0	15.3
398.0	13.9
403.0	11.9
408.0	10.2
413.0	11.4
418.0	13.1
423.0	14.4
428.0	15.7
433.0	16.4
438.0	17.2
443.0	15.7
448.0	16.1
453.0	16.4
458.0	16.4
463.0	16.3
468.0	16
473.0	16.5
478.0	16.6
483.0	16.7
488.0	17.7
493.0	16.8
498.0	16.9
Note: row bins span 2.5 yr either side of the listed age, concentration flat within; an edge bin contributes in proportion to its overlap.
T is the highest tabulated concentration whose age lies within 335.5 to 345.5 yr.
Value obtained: 14.9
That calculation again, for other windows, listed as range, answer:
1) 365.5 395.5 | 16.6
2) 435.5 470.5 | 17.2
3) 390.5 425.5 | 15.3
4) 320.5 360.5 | 15.9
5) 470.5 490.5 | 17.7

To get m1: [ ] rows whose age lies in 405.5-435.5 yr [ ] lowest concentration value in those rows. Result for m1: 10.2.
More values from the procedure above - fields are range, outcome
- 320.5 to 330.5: 14.1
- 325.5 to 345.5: 14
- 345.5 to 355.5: 14.9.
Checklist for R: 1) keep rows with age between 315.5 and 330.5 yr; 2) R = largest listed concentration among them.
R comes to 14.5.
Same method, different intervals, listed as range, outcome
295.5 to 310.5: 15.1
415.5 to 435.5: 16.4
